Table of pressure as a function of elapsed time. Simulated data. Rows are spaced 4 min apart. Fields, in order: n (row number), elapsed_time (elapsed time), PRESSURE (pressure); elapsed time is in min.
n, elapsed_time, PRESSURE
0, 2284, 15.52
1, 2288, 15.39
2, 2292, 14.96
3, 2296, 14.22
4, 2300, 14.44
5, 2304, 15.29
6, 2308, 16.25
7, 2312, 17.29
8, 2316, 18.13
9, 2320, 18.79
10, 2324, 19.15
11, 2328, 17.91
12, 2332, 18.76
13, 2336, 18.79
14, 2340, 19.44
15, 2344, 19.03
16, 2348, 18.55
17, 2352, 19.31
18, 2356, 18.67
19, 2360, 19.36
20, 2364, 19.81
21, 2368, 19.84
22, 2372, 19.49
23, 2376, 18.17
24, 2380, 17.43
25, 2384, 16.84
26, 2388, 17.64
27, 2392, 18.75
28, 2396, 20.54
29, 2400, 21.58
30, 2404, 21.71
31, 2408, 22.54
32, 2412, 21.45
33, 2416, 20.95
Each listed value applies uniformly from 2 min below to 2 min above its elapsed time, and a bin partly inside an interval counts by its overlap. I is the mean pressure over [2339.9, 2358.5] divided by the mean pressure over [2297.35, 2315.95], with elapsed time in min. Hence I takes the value 1.2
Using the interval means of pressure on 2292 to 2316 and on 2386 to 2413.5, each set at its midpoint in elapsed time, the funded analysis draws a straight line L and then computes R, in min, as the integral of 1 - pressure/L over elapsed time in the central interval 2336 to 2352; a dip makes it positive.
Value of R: -1.2 min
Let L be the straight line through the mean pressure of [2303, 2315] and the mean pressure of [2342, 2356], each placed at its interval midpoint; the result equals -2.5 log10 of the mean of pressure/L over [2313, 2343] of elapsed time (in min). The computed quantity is -0.061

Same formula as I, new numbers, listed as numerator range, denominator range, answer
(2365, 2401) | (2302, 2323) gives 1.09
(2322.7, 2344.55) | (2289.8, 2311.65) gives 1.24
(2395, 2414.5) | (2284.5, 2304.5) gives 1.45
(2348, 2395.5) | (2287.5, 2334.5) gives 1.12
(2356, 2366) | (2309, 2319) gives 1.10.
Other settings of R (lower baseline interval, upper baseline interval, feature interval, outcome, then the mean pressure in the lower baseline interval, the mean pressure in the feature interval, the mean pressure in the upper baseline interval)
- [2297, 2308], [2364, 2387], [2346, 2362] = -1.40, 15.1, 19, 18.4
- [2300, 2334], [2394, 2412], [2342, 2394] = 3.12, 17.5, 18.7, 21.6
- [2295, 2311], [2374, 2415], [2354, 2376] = -1.28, 15.2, 19.3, 19.7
